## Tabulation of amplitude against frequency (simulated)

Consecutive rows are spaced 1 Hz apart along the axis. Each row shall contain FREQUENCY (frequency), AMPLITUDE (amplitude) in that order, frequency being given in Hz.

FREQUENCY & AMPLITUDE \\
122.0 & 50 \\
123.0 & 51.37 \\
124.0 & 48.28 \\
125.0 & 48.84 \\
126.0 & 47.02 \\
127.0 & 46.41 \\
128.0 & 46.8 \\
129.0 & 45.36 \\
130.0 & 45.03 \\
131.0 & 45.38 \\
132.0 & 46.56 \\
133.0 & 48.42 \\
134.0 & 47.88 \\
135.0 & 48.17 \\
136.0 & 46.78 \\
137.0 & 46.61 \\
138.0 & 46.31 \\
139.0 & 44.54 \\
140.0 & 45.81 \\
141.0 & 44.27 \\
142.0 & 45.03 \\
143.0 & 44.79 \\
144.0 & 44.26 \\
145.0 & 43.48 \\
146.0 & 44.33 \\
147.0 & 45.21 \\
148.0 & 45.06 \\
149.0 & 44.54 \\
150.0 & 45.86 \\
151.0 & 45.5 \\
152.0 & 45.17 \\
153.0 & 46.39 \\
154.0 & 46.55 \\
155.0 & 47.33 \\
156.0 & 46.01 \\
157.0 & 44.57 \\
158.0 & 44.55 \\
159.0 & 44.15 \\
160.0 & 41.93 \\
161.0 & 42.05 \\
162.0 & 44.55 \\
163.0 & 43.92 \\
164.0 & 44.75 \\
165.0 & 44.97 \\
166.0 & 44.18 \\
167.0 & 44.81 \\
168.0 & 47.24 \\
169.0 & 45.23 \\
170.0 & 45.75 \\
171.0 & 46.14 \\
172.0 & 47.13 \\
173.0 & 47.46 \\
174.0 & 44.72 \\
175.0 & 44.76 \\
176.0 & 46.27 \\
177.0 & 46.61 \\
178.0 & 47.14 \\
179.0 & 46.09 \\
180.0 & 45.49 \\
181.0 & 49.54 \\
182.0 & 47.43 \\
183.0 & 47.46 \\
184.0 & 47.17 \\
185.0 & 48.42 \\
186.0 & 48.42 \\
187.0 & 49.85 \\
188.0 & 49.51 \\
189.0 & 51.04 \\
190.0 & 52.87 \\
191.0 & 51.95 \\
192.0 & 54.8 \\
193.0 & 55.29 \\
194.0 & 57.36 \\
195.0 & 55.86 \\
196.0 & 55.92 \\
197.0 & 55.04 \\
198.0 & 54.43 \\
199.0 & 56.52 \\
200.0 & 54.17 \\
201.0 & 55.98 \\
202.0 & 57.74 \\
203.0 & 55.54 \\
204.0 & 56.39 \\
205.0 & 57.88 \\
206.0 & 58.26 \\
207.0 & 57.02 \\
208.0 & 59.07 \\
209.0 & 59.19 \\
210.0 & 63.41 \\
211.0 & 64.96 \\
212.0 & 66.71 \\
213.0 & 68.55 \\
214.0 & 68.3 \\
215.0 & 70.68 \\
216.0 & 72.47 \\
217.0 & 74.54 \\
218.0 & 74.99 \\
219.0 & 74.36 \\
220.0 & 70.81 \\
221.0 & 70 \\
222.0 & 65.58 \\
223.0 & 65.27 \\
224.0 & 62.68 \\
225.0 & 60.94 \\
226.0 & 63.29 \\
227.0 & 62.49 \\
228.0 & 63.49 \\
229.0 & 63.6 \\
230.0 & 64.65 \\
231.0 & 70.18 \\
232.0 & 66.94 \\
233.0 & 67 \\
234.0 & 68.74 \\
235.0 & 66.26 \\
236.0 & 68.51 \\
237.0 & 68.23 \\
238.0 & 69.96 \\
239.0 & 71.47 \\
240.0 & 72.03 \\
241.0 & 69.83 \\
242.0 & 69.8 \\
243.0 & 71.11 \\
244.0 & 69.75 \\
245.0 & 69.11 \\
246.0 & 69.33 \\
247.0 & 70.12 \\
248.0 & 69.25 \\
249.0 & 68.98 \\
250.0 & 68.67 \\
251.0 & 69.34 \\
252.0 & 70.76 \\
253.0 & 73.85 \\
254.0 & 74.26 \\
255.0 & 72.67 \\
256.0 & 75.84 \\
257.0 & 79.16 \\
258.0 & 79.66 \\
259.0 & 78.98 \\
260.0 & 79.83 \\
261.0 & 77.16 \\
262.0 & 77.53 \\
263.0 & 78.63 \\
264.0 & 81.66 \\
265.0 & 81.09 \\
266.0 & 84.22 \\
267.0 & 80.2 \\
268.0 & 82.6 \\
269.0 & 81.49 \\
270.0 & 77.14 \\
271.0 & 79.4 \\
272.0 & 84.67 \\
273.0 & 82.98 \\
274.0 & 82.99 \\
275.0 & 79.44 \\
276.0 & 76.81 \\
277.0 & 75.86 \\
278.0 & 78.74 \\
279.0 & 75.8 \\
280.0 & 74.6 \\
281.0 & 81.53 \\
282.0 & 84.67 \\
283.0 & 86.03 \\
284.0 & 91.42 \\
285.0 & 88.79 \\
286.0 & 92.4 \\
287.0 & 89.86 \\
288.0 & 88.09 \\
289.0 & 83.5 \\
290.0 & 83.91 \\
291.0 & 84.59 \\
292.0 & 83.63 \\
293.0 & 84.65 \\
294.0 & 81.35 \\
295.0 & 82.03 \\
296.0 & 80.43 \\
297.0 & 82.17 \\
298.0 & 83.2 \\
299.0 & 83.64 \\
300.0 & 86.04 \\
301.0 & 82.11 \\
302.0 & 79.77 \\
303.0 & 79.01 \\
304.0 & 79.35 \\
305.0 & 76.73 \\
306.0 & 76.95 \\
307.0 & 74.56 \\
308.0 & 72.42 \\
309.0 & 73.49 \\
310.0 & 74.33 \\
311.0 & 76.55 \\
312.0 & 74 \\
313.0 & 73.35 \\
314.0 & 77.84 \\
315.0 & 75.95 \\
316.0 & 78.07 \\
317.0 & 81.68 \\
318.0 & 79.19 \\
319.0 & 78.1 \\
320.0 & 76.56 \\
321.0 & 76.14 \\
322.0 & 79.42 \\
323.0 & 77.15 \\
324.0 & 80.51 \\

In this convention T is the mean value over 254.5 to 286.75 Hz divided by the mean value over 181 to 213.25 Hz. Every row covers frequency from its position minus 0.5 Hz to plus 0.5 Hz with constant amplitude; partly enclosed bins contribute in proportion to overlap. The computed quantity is 1.46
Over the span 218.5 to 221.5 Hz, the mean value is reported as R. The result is 71.7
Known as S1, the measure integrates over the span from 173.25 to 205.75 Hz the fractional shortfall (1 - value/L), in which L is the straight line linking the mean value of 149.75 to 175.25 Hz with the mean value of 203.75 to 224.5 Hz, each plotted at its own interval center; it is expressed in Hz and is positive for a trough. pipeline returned 2.6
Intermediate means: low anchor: 45.2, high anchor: 65.9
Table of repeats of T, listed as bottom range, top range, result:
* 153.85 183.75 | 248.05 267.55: 1.67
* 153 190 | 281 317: 1.76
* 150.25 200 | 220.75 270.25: 1.49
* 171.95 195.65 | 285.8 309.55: 1.65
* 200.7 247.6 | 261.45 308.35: 1.23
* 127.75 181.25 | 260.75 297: 1.81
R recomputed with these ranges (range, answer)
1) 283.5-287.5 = 90.6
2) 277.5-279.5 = 77.3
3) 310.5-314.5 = 75.4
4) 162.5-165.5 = 44.5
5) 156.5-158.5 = 44.6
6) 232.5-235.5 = 67.3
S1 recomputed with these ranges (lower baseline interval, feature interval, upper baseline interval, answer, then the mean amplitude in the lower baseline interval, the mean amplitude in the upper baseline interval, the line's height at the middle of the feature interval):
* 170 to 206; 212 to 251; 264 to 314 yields -2.8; 51.1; 81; 64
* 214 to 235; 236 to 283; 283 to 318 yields -1.3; 67.6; 81.1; 73.8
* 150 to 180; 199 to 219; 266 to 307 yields -1.4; 45.4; 82.1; 58.7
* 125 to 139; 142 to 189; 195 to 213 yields 5.6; 46.7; 58.4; 52.1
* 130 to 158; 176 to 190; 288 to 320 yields 1.5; 45.7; 79.5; 53.9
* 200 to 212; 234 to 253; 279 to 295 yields 0.3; 58.8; 84.9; 70.9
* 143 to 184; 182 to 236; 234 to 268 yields -0.3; 45.5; 73.6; 60.1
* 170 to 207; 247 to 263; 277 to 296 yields -0.2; 51.3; 83.9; 73.4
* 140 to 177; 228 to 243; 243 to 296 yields 0.1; 45.1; 79.1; 68.7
